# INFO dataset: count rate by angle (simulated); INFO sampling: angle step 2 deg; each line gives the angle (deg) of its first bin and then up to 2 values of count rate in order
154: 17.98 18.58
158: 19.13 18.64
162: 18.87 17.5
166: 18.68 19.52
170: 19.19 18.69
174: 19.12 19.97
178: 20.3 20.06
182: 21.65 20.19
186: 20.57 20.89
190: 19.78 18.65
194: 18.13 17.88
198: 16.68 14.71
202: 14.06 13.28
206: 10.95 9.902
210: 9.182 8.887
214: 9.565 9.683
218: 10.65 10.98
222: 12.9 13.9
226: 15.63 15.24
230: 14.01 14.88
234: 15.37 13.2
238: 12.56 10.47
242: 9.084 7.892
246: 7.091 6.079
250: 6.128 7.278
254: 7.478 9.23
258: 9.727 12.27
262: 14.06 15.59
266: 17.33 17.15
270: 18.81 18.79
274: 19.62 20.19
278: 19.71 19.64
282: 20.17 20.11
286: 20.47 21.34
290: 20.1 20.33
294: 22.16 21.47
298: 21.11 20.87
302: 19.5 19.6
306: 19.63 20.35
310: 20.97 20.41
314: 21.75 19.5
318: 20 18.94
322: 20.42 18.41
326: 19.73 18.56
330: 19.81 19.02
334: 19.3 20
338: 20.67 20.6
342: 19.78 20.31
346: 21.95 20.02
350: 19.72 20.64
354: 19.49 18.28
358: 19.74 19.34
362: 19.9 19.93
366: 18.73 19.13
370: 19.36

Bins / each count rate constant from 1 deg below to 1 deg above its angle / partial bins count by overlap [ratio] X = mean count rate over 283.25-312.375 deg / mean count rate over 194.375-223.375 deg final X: 1.68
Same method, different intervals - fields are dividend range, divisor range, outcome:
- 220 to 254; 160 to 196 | 0.58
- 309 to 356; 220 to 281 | 1.50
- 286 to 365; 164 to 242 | 1.30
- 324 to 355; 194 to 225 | 1.61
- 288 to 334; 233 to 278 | 1.59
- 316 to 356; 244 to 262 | 2.34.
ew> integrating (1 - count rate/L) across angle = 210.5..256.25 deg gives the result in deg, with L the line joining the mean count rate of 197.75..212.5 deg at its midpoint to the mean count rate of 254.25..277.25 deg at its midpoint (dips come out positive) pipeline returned 9.3 deg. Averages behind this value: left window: 12.1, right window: 15.5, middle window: 10.8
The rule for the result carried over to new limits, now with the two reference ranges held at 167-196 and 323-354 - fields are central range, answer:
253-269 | 5.61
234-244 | 4.24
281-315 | -1.32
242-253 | 7.06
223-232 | 2.30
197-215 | 7.13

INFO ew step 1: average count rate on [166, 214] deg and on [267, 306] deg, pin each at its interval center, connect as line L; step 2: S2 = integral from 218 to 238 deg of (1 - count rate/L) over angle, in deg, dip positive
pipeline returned 4.8 deg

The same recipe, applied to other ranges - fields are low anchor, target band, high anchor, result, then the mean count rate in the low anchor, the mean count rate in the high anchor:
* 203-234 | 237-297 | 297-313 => 7.1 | 12.1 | 20.3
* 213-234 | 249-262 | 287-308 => 5.7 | 12.9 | 20.6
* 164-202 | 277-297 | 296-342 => -0.8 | 19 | 20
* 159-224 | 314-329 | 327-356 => -0.1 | 16.2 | 19.9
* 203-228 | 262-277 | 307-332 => -2.0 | 11.5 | 19.9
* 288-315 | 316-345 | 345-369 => 0.7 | 20.7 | 19.7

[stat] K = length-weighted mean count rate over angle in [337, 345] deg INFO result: 20.3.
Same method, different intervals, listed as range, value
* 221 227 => 14.1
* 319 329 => 19.2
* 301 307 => 19.6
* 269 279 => 19.4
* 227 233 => 14.7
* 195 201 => 16.4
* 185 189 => 20.7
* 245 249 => 6.58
